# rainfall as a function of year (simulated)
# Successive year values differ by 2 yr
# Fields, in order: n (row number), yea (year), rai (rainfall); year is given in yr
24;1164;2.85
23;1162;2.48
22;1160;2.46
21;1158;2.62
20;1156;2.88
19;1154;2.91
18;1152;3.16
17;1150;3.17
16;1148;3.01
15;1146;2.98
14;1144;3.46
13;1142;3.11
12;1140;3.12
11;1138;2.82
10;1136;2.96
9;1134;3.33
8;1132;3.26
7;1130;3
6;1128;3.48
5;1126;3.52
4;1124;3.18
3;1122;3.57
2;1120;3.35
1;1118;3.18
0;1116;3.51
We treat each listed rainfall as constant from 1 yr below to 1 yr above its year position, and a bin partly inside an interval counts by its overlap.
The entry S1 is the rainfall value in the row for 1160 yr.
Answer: 2.46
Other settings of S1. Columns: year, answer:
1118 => 3.18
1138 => 2.82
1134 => 3.33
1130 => 3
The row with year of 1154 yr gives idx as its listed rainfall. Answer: 2.91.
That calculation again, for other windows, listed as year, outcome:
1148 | 3.01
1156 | 2.88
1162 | 2.48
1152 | 3.16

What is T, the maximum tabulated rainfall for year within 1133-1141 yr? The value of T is 3.33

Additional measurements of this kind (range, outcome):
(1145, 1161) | 3.17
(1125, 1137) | 3.52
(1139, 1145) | 3.46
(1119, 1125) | 3.57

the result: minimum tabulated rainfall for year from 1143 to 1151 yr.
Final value 2.98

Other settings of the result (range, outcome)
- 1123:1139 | 2.82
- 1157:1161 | 2.46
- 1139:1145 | 3.11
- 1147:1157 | 2.88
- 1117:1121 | 3.18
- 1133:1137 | 2.96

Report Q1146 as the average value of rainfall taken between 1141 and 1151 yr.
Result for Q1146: 3.15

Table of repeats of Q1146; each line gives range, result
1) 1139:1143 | 3.12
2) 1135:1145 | 3.09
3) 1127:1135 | 3.27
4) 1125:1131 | 3.33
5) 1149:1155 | 3.08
